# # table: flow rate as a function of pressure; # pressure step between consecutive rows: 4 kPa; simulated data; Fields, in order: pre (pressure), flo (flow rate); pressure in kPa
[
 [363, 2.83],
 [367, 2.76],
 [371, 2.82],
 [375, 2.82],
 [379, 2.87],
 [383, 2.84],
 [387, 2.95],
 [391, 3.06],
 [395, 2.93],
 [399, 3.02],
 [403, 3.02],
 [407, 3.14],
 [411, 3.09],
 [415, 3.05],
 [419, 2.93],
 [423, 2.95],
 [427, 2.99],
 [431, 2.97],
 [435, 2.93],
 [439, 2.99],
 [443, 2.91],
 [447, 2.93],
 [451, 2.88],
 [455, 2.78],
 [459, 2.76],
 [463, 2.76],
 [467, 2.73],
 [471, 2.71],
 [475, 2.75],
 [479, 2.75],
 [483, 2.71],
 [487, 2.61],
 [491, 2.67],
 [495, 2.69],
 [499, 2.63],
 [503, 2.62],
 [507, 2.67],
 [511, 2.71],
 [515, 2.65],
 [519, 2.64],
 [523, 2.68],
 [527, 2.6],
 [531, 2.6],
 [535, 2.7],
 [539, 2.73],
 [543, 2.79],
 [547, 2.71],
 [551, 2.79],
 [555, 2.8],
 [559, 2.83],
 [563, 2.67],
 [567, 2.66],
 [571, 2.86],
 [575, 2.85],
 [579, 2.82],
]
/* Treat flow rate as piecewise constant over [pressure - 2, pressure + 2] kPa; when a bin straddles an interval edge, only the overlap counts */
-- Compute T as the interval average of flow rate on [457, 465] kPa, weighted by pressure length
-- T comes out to 2.76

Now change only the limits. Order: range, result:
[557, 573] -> 2.75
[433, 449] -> 2.94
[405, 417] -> 3.09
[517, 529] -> 2.64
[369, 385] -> 2.84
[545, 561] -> 2.78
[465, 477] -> 2.73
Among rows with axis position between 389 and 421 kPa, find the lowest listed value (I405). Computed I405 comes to 2.93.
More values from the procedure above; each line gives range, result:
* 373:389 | 2.82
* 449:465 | 2.76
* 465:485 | 2.71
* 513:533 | 2.6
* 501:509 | 2.62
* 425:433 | 2.97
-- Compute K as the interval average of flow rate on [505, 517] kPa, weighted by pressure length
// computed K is 2.68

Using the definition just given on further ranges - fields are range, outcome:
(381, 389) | 2.9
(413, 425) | 2.98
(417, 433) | 2.96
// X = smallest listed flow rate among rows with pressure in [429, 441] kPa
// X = 2.93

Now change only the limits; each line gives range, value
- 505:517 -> 2.65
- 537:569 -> 2.66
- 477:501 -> 2.61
